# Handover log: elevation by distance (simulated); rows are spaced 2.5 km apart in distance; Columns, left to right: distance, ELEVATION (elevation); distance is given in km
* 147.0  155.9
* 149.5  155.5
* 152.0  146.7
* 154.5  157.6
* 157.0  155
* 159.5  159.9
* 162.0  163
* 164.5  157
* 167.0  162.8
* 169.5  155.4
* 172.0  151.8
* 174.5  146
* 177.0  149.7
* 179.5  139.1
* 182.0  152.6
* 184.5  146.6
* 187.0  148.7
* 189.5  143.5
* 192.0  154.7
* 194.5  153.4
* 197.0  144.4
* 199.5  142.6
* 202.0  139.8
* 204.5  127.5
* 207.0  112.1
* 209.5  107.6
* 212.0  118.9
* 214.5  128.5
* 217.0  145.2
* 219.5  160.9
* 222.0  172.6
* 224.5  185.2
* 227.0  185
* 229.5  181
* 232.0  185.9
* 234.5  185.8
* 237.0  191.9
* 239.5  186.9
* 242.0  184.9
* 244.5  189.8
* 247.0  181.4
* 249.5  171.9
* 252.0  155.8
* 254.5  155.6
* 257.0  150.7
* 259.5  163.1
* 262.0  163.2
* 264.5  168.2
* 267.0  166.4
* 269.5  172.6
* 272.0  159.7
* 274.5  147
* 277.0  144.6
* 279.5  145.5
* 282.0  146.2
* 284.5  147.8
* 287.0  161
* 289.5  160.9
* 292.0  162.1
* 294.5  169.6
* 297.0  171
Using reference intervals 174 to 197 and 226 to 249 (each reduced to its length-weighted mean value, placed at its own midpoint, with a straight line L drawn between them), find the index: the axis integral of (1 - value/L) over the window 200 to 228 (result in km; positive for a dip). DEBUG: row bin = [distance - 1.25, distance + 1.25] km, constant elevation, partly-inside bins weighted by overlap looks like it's 4.24 km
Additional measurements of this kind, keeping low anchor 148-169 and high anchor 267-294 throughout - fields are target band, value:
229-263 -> -4.1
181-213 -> 3.8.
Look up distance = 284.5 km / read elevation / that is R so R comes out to 147.8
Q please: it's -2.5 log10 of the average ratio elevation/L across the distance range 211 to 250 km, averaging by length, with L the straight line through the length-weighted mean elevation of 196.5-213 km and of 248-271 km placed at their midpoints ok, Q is -0.19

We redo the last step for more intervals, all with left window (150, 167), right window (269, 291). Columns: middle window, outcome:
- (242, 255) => -0.125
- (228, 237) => -0.196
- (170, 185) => 0.059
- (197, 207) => 0.158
